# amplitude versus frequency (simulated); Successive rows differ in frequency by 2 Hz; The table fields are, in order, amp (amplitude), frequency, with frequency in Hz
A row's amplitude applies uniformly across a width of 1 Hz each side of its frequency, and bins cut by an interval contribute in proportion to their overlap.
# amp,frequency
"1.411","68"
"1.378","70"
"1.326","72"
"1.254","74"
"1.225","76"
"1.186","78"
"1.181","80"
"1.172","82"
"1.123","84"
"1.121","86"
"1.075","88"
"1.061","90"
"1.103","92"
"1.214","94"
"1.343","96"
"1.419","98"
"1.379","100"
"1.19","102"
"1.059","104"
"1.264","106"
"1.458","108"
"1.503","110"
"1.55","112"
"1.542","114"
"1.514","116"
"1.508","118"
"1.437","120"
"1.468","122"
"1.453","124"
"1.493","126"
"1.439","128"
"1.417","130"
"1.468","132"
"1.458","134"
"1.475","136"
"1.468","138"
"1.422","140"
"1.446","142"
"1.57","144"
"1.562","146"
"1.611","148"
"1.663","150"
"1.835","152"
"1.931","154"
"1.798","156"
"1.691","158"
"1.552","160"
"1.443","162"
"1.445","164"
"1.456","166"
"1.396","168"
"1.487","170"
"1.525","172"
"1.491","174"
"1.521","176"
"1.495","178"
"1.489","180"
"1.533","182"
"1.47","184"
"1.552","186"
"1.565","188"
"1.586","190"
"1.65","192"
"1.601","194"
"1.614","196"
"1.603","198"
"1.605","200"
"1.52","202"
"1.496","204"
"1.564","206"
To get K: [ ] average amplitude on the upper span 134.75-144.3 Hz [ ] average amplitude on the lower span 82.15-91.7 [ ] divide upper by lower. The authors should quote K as 1.33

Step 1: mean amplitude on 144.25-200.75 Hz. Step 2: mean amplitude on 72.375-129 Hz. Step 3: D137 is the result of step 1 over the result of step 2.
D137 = 1.2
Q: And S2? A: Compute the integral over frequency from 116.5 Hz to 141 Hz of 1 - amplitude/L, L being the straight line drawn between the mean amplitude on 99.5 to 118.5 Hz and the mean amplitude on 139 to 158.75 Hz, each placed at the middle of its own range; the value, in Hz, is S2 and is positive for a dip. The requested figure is 1.0 Hz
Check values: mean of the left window 1.39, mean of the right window 1.65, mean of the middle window 1.46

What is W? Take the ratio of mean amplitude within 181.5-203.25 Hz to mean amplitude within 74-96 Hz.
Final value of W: 1.36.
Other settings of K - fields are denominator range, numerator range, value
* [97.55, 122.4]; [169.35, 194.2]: 1.09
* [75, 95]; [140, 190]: 1.36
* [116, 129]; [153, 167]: 1.10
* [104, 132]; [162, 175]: 1.01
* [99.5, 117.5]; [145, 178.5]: 1.14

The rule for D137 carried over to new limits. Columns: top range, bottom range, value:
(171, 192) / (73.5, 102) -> 1.27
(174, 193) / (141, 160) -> 0.92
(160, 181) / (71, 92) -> 1.26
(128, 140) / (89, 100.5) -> 1.16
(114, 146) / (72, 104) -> 1.23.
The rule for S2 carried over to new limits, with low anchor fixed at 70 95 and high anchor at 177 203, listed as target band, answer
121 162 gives -5.0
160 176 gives 0.1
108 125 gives -2.6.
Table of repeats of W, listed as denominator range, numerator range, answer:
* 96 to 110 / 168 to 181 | 1.14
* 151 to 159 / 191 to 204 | 0.88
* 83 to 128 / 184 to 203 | 1.19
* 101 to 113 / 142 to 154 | 1.24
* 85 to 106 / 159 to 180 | 1.23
